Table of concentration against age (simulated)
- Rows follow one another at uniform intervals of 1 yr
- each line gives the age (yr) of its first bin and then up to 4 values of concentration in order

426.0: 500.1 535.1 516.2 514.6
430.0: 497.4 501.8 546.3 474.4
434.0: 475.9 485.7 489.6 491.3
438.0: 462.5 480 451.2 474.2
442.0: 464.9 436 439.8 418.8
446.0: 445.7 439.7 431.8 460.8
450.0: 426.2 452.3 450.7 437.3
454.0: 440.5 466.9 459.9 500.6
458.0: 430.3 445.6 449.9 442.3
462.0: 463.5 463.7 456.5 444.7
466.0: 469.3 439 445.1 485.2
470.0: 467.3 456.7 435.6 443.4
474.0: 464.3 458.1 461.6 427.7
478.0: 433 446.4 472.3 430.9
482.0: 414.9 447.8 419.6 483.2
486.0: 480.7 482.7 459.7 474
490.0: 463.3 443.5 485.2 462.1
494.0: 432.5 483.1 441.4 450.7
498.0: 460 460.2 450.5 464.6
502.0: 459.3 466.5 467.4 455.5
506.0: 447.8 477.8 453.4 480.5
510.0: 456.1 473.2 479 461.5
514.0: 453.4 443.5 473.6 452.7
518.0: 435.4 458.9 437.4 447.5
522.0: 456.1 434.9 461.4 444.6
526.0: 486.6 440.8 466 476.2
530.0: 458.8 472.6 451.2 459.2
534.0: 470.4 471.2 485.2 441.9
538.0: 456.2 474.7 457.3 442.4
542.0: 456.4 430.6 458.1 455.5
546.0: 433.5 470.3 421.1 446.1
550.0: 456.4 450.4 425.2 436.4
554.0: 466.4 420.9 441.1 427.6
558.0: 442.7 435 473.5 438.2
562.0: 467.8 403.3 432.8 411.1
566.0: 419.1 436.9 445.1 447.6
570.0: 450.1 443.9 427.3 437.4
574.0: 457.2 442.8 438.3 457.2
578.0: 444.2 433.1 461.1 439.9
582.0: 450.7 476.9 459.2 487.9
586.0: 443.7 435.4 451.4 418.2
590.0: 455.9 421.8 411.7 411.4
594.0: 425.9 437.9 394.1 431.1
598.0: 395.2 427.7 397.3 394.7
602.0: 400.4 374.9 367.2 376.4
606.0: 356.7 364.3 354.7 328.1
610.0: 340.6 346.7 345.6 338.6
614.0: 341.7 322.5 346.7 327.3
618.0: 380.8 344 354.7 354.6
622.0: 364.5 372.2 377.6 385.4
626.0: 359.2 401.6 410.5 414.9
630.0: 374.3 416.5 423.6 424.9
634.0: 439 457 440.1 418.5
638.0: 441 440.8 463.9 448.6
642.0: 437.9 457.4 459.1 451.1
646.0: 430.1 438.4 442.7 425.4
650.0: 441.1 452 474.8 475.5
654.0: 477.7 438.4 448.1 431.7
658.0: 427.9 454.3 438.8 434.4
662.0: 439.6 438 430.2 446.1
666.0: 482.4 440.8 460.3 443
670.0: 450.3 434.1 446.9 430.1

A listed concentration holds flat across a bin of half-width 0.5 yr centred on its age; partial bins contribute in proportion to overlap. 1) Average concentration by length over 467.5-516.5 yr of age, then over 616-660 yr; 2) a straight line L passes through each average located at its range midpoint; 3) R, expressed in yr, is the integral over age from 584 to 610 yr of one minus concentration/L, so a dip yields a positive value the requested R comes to 1.5 yr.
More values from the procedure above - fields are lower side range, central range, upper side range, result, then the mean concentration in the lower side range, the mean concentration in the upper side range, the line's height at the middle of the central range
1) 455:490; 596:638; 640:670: 6.3 yr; 455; 447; 449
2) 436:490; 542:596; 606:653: -2.8 yr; 454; 400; 419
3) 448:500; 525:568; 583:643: -2.4 yr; 454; 399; 425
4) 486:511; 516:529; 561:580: 0.0 yr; 462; 439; 455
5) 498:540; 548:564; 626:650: 0.4 yr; 460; 432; 451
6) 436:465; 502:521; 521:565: -0.3 yr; 453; 451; 452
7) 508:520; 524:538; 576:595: -0.2 yr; 459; 443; 456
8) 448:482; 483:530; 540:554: -1.1 yr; 451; 446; 449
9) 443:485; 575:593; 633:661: 0.1 yr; 449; 446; 447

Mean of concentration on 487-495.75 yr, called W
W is 463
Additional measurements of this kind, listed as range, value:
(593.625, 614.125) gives 378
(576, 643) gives 404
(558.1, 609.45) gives 426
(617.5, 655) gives 421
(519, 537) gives 459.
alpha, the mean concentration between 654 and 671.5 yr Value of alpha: 444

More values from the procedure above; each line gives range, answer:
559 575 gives 439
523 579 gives 448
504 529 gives 458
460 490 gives 454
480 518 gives 459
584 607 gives 414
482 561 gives 456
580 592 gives 448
